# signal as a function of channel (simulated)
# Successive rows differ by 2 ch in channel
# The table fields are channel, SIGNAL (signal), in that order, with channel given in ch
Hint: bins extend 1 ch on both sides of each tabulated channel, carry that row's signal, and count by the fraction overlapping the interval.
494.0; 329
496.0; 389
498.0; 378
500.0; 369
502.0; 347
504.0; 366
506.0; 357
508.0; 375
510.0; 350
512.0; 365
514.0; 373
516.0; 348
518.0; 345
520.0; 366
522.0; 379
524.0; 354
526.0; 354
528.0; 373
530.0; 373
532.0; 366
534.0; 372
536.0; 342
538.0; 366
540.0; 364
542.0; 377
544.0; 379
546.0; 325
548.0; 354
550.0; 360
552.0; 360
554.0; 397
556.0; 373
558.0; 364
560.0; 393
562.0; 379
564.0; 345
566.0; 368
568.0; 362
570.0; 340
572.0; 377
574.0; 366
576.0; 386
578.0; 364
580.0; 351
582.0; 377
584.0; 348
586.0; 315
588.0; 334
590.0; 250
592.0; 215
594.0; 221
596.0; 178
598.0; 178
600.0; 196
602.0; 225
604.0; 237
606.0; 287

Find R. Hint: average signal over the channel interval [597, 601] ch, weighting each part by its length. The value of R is 187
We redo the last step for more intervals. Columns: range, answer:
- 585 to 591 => 300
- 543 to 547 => 352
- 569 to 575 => 361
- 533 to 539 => 360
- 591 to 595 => 218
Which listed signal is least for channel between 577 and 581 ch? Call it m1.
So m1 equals 351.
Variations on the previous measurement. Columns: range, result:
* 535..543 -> 342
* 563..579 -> 340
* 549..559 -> 360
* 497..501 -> 369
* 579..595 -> 215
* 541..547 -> 325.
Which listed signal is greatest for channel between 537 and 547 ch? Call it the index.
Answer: 379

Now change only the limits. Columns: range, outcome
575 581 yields 386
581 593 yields 377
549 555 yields 397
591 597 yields 221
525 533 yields 373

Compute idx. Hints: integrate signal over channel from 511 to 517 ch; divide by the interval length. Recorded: 362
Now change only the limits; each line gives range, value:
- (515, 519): 346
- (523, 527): 354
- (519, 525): 366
